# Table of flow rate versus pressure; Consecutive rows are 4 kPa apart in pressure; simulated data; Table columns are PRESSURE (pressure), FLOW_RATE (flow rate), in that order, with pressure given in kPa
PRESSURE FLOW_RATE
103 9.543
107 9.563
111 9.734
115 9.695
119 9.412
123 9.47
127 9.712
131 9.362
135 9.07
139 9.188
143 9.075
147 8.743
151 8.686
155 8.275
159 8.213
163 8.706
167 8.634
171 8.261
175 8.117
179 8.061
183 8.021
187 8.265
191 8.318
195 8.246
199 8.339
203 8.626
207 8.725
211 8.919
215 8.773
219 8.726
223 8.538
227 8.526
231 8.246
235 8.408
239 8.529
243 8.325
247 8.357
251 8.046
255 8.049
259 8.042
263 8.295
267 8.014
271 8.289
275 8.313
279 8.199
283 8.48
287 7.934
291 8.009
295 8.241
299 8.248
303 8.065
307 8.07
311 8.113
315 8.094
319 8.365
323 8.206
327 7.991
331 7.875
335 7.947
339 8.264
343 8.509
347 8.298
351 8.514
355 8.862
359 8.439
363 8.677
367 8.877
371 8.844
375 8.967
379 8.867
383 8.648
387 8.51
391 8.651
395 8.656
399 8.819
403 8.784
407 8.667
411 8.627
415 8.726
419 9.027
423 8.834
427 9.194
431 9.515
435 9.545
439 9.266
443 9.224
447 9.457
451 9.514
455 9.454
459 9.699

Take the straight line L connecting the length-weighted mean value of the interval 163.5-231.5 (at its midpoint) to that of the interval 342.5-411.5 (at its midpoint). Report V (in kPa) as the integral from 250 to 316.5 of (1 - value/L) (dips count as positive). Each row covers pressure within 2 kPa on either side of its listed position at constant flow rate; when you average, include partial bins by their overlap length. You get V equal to 3.2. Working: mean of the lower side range 8.44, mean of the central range 8.15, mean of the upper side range 8.68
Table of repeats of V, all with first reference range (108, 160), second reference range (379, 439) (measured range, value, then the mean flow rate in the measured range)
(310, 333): 2.2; 8.11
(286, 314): 2.8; 8.1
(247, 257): 1.0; 8.11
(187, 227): 2.3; 8.56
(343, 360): 0.8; 8.53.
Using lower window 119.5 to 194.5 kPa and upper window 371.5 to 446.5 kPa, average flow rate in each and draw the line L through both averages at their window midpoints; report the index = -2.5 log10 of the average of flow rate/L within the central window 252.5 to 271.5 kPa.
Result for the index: 0.08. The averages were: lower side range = 8.68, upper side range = 8.93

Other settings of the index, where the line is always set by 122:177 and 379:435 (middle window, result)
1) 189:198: 0.067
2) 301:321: 0.089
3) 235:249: 0.053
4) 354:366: 0.022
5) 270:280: 0.071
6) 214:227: 0.021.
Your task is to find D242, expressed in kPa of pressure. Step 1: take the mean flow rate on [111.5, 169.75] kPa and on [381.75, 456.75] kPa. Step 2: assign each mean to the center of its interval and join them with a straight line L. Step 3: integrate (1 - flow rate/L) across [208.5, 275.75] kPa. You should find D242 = 4.8 kPa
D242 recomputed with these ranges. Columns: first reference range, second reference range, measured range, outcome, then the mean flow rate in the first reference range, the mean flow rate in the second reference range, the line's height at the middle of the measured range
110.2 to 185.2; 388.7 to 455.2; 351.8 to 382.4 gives 0.79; 8.85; 9.04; 9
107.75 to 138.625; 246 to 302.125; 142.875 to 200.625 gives 4.37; 9.48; 8.17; 9.06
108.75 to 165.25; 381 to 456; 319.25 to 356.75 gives 3.13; 9.1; 9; 9.03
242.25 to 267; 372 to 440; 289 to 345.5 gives 2.15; 8.16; 8.89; 8.47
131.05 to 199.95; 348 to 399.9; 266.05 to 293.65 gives 1.39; 8.51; 8.71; 8.62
